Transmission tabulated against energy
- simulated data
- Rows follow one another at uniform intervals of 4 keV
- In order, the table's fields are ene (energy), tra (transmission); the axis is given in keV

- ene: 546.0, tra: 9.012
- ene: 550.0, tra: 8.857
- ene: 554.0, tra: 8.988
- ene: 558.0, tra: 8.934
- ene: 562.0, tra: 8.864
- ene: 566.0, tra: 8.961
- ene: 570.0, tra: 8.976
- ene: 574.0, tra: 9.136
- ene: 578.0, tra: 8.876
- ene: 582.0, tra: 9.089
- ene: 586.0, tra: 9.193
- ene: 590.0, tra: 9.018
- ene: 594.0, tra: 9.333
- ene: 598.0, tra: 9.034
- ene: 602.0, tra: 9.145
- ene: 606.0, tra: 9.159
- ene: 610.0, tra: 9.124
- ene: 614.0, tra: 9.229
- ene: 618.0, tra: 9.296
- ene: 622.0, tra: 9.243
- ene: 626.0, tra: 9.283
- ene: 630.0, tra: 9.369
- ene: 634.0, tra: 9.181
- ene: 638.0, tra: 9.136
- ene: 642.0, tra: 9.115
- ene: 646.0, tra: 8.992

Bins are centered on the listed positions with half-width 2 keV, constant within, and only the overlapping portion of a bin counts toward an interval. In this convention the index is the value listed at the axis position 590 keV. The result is 9.018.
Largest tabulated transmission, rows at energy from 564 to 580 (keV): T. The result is 9.136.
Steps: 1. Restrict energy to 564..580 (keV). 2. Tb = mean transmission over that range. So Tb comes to 8.99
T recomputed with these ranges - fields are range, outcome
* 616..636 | 9.369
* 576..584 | 9.089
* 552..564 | 8.988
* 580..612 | 9.333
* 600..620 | 9.296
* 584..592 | 9.193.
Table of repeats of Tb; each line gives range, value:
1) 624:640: 9.24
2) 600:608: 9.15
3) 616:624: 9.27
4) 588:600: 9.13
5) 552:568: 8.94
